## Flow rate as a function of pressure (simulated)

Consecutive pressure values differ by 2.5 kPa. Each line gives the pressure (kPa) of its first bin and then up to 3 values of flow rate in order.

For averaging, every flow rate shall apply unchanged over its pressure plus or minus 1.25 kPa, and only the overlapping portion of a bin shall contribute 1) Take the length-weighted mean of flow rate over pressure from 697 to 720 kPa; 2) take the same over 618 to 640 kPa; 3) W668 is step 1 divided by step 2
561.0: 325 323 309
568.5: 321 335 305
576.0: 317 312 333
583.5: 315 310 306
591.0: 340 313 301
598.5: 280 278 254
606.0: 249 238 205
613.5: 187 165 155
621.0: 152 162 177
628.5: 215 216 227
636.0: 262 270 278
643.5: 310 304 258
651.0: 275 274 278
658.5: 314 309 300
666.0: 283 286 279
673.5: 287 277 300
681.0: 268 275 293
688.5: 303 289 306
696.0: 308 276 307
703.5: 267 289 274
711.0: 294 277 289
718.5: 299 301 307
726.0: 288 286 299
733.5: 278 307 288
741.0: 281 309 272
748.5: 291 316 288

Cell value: 1.4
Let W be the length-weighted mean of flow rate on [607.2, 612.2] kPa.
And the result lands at 222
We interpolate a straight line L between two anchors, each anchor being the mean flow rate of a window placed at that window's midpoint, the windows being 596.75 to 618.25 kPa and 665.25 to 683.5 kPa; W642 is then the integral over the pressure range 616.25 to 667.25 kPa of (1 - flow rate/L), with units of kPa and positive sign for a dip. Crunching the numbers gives 1.8 kPa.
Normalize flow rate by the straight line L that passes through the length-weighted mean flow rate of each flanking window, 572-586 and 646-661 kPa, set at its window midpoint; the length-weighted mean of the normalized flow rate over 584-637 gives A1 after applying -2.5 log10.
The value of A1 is 0.26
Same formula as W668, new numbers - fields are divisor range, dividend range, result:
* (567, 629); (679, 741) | 1.11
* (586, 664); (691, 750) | 1.15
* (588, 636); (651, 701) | 1.25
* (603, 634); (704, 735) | 1.46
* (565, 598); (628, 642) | 0.78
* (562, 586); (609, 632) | 0.57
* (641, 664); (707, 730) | 1.00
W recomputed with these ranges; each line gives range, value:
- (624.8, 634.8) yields 209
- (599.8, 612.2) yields 245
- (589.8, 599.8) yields 308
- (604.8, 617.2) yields 209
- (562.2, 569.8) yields 318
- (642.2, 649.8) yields 290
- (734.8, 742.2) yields 292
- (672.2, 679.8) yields 288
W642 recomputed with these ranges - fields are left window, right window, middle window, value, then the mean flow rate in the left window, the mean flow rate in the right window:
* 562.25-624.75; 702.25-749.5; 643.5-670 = -0.90 kPa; 271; 289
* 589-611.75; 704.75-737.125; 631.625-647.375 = 0.46 kPa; 276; 291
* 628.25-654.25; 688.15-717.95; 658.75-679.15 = -1.14 kPa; 264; 290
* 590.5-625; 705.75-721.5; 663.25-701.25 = -2.46 kPa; 232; 288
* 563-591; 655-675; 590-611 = 2.34 kPa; 318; 292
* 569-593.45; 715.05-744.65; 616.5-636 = 7.58 kPa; 319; 294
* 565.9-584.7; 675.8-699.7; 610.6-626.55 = 7.15 kPa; 319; 290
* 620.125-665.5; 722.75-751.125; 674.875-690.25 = -0.84 kPa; 256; 292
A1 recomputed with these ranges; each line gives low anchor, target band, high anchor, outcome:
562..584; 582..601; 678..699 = 0.02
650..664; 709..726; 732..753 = 0.00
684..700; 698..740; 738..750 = 0.01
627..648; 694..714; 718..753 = -0.02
